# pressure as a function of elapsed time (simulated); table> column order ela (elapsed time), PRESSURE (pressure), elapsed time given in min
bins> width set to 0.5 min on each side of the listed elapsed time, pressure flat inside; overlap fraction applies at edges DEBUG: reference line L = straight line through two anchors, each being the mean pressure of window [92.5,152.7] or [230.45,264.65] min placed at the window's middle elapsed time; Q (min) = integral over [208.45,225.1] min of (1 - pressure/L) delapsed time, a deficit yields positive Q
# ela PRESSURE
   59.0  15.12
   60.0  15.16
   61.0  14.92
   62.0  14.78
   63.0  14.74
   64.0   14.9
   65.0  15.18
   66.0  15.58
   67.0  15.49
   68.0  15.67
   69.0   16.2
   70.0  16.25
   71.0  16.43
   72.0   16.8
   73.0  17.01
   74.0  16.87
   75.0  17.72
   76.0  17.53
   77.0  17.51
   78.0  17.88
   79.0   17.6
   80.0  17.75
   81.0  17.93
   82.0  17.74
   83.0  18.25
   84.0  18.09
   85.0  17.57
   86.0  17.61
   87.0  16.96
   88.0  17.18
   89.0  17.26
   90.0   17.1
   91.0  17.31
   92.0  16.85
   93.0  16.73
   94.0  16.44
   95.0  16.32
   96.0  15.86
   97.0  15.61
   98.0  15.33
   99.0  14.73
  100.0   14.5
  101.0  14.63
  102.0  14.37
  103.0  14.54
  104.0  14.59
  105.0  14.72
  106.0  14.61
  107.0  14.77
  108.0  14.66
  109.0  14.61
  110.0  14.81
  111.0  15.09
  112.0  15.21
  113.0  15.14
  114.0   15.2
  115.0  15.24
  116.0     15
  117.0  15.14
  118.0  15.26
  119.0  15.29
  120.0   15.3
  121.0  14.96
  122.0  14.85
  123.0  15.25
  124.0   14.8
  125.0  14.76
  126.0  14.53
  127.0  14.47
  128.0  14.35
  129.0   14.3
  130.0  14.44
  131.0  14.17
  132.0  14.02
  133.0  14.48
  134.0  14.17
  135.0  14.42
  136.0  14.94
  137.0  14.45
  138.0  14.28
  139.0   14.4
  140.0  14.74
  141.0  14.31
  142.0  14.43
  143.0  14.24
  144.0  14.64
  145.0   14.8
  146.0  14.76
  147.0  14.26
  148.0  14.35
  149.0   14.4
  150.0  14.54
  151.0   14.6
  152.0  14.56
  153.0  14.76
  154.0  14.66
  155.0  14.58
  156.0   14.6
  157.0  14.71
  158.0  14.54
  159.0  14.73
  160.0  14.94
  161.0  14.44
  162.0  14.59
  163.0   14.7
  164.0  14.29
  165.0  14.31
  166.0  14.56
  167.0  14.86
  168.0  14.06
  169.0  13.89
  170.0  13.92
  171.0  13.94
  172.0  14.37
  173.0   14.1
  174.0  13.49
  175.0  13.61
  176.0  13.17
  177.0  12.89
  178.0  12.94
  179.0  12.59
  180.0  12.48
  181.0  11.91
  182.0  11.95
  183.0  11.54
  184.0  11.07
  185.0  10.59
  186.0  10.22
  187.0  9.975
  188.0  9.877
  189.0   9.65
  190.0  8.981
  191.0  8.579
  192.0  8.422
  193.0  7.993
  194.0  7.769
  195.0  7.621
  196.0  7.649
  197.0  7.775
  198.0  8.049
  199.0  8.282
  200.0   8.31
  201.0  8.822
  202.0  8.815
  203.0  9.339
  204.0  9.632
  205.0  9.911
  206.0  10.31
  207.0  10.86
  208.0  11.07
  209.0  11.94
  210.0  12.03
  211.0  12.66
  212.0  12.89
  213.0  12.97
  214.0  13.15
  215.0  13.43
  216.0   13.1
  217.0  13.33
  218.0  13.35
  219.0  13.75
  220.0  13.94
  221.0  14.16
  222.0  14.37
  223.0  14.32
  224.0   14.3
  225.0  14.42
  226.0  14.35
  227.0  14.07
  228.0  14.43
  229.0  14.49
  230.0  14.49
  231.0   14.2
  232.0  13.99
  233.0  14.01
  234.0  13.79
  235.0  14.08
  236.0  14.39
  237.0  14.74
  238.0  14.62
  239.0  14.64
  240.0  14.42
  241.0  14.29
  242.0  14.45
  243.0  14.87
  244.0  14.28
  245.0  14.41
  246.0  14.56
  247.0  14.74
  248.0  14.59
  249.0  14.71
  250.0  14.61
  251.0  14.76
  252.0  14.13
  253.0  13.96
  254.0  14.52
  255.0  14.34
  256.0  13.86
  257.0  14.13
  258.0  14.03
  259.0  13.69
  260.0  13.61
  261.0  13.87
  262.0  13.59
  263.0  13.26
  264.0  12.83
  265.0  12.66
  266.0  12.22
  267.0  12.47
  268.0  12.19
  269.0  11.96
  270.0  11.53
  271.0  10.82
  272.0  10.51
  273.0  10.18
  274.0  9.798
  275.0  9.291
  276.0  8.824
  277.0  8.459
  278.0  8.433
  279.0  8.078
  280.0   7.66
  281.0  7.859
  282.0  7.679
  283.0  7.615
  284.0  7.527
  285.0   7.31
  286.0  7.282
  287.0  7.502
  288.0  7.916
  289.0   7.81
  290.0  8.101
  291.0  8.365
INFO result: 1.1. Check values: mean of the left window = 14.8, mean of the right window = 14.2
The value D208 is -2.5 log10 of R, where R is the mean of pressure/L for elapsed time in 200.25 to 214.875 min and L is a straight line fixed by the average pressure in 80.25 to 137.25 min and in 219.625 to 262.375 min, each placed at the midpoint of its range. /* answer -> 0.30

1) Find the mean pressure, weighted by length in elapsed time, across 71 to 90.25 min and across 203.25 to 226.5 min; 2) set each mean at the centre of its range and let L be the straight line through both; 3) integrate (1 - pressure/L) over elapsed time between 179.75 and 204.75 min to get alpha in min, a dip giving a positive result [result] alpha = 7.7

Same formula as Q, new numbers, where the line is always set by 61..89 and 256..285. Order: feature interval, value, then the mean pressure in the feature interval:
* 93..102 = 0.4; 15.4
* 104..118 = 0.7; 14.9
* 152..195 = 3.7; 12.7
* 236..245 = -2.1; 14.5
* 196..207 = 3.4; 8.95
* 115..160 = 0.7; 14.6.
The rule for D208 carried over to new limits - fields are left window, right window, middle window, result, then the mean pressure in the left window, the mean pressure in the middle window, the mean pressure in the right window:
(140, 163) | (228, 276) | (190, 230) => 0.22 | 14.6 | 11.4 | 13.5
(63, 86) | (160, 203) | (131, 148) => -0.07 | 16.9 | 14.4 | 11.5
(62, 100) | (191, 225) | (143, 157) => -0.07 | 16.6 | 14.6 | 11.1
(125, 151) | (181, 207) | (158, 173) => -0.20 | 14.4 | 14.4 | 9.33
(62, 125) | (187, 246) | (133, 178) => -0.03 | 16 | 14.3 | 12.1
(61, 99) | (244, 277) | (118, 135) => 0.07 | 16.7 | 14.6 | 12.9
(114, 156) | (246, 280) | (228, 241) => -0.11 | 14.6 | 14.3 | 12.4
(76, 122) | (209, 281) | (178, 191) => 0.30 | 16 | 10.9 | 13.1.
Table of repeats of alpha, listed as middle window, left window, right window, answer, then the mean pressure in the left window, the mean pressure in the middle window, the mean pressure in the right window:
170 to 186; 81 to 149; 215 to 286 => 1.6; 15.3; 12.7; 12.8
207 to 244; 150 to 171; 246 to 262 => 1.4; 14.5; 13.8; 14.2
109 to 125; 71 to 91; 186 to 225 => 0.5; 17.5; 15.1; 10.9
